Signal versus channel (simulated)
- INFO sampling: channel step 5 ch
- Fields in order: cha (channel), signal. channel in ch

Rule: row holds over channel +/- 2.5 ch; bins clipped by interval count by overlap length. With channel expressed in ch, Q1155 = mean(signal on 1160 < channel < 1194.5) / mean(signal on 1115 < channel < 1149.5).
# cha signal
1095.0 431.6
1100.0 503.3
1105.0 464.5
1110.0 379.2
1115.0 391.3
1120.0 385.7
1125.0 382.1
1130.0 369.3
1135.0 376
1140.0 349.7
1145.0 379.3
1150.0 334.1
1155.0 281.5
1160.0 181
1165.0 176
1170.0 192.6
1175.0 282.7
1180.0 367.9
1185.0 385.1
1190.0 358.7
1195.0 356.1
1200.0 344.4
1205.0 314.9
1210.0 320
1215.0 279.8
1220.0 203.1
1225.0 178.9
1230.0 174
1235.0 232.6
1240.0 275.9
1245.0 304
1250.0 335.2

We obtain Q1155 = 0.78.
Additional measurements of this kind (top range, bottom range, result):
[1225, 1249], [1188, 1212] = 0.72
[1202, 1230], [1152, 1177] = 1.13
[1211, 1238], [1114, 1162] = 0.64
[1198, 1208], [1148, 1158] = 1.09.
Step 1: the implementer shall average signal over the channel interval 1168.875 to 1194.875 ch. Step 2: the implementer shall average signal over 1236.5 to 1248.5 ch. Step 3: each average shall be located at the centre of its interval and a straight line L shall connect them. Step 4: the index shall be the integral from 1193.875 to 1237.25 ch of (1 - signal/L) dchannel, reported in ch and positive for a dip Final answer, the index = 6.1 ch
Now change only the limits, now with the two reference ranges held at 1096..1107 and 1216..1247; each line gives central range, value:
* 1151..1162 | 3.72 ch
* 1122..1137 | 1.70 ch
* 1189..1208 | -3.18 ch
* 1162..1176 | 5.57 ch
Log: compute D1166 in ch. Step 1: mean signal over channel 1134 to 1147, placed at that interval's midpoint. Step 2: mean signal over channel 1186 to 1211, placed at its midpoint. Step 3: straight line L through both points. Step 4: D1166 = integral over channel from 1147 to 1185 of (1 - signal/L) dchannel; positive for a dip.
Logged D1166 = 9.3 ch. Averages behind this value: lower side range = 367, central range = 269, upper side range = 343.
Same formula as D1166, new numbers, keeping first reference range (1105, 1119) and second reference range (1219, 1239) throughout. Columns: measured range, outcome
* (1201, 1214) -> -4.21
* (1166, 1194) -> -3.01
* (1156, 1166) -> 3.88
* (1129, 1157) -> -0.04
